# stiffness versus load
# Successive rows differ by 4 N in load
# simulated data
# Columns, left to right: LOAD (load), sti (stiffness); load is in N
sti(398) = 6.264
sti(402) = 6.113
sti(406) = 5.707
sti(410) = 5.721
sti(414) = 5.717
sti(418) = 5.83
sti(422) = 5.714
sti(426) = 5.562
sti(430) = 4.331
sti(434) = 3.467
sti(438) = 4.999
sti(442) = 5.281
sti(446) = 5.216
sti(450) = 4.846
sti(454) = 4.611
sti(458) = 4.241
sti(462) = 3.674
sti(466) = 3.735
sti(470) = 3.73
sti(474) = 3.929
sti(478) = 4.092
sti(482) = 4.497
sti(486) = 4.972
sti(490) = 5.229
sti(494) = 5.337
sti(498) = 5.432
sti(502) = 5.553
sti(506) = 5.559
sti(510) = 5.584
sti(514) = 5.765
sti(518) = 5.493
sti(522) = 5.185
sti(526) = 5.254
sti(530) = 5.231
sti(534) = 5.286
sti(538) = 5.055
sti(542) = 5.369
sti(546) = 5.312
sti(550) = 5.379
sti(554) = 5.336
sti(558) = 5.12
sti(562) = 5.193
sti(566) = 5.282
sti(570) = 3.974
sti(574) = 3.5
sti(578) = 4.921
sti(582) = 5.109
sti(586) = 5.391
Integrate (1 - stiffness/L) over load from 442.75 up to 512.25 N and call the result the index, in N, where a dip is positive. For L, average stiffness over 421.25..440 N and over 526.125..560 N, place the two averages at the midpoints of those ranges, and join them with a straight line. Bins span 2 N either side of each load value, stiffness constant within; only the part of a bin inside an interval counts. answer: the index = 3.3 N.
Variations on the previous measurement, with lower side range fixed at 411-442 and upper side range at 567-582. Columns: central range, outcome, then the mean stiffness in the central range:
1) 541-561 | -3.7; 5.29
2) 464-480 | 3.3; 3.87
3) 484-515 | -4.5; 5.42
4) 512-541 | -4.6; 5.33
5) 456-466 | 2.1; 3.91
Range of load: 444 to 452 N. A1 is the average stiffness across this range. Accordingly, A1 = 5.03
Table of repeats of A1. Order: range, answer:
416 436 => 4.98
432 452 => 4.76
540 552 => 5.35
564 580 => 4.42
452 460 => 4.43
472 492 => 4.54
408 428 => 5.71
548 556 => 5.36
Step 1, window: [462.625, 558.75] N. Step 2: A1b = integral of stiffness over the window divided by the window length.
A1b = 5.04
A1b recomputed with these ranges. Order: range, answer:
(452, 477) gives 3.99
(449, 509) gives 4.64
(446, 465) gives 4.4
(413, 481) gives 4.63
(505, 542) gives 5.37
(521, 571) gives 5.17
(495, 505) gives 5.48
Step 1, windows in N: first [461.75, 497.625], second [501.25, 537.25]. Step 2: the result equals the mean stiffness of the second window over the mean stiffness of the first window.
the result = 1.22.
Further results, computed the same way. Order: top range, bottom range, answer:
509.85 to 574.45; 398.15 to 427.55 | 0.89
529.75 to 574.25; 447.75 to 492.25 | 1.17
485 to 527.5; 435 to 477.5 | 1.23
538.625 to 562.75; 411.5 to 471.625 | 1.11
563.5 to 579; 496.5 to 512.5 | 0.80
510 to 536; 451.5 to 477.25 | 1.34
